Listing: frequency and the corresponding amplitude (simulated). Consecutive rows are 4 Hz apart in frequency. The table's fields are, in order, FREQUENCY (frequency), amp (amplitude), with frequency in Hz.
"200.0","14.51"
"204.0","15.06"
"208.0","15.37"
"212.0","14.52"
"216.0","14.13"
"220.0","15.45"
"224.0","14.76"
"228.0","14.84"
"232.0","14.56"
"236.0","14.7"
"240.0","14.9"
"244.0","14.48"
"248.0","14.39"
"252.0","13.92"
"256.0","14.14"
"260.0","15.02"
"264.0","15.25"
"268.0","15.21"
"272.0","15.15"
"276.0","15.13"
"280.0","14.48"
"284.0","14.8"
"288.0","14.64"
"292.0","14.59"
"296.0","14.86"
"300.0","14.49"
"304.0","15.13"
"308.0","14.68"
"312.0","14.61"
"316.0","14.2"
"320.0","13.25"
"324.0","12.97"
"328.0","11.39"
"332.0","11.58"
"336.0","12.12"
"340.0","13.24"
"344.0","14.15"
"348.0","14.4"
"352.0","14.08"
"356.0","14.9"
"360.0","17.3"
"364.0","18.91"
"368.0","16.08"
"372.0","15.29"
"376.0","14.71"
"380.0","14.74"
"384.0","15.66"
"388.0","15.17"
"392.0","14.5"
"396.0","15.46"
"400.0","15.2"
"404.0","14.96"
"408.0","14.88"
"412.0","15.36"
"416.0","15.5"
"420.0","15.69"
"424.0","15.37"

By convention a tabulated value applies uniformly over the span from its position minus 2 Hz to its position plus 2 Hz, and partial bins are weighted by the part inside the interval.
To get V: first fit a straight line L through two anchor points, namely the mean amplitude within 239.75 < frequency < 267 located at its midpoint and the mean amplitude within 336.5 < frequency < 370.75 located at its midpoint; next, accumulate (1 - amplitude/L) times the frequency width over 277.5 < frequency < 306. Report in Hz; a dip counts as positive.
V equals 0.2 Hz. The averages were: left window 14.6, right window 15.2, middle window 14.7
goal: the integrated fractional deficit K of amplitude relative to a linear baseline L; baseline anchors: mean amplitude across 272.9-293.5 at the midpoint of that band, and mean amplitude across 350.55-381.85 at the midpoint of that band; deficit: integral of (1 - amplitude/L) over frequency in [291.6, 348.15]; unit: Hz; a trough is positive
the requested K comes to 5.71 Hz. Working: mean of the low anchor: 14.8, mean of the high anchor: 15.8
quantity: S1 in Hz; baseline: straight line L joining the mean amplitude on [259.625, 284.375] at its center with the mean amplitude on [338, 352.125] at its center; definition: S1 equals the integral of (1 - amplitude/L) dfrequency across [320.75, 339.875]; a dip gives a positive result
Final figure 2.6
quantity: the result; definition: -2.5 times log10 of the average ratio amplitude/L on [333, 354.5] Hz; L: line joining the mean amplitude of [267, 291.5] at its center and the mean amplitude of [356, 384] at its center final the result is 0.16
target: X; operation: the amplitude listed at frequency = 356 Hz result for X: 14.9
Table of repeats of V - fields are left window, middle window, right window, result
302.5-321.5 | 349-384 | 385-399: -1.97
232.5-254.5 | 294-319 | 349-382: 0.84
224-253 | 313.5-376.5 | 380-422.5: 3.04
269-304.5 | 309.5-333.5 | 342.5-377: 3.33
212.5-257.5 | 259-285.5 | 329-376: -0.74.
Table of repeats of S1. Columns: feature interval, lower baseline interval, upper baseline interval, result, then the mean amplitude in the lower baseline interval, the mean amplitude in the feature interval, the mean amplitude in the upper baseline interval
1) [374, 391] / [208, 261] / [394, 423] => 0.18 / 14.6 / 15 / 15.3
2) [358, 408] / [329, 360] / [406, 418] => -3.74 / 13.7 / 15.6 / 15.2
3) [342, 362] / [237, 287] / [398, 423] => 0.13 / 14.7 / 15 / 15.3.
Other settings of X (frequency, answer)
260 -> 15.02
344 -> 14.15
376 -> 14.71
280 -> 14.48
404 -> 14.96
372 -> 15.29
